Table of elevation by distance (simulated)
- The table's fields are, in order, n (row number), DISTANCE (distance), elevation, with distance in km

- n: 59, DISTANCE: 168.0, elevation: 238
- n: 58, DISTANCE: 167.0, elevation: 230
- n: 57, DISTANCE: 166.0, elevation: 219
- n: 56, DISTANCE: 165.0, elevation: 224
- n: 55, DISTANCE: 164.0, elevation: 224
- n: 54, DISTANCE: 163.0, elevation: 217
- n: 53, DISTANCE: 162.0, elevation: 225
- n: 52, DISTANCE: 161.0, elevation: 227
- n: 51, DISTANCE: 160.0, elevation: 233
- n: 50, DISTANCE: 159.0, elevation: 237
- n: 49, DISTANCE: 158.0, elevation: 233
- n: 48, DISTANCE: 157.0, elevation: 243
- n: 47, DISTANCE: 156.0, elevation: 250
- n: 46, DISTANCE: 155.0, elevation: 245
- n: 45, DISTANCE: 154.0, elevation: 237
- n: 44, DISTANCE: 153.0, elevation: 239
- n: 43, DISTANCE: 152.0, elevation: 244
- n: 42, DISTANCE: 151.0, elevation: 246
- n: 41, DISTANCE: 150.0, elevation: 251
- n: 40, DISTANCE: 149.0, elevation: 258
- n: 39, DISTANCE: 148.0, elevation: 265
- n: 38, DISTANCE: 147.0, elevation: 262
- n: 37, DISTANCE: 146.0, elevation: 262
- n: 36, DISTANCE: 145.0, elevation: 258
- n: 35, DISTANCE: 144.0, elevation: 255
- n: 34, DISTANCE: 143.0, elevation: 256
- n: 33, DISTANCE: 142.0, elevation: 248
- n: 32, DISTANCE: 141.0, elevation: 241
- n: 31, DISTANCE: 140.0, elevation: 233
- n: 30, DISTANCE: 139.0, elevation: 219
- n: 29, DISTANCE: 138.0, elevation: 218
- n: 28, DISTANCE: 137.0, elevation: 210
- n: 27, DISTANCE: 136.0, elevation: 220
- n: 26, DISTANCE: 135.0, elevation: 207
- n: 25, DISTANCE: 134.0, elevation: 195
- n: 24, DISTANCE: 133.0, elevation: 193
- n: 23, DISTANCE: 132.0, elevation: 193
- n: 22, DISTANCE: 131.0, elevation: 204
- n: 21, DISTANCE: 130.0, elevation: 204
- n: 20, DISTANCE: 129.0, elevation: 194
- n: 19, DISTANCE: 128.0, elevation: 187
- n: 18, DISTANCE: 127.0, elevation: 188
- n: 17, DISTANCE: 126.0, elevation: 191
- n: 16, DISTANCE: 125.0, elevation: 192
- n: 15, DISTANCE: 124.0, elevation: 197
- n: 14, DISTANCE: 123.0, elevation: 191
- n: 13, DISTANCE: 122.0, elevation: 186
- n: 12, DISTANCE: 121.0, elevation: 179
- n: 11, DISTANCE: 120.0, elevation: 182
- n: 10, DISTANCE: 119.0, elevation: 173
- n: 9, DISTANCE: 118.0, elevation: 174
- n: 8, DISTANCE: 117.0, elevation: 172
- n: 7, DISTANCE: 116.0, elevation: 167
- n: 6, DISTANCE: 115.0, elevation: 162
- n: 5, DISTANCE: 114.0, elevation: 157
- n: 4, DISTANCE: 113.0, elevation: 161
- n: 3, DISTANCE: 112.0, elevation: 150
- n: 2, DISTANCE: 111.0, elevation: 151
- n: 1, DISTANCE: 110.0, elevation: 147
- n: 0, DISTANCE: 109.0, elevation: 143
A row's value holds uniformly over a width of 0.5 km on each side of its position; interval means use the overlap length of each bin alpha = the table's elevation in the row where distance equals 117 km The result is 172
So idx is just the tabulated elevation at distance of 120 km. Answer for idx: 182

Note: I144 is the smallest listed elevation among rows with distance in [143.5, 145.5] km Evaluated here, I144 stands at 255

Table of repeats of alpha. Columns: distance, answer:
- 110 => 147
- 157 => 243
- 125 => 192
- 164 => 224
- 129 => 194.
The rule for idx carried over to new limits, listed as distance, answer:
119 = 173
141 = 241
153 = 239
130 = 204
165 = 224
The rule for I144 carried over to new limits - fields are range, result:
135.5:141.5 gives 210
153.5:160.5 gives 233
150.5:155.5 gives 237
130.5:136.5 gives 193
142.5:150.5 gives 251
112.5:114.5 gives 157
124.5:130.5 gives 187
